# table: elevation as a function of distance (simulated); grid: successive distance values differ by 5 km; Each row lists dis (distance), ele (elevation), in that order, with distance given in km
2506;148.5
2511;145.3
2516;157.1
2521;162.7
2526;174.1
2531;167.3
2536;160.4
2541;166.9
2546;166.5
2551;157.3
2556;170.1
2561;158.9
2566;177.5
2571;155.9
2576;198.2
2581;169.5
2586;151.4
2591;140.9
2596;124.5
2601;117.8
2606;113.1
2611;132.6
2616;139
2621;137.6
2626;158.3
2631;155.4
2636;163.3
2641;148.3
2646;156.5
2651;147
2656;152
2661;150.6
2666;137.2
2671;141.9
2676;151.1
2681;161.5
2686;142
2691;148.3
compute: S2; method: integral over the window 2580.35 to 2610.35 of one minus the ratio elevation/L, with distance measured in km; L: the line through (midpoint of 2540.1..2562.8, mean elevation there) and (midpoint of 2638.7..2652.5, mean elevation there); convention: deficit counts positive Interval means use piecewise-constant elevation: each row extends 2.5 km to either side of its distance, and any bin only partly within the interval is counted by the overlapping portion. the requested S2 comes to 4.57 km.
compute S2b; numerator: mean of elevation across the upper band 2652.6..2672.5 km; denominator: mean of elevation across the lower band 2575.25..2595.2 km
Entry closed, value 0.92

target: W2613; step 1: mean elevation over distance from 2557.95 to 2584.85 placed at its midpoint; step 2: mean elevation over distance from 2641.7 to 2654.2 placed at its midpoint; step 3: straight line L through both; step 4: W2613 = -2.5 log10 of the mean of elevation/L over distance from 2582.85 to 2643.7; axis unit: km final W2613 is 0.139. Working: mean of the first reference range 171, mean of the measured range 141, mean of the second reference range 151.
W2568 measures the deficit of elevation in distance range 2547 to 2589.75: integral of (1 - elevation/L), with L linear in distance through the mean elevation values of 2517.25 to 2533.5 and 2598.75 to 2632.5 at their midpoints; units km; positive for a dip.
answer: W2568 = -4.0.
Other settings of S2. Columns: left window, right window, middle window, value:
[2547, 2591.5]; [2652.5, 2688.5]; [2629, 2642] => -0.2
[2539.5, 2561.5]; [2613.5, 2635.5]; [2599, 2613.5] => 3.0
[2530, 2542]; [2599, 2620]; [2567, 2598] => -3.8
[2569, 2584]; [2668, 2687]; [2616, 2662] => 2.1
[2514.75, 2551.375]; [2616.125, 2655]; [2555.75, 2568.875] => -0.6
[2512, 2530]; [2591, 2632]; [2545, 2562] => -1.2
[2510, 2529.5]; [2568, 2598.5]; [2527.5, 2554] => -0.7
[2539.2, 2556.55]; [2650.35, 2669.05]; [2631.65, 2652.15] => -0.7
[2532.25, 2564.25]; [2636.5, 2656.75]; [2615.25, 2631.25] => 0.8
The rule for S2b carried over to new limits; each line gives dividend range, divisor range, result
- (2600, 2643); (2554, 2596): 0.87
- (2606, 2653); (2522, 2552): 0.89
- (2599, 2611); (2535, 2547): 0.72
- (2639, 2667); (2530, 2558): 0.91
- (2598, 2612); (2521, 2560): 0.73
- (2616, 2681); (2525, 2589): 0.90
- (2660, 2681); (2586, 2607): 1.15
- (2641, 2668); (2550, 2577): 0.88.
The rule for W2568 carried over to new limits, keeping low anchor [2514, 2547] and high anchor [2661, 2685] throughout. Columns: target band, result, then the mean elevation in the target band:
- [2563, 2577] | -1.2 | 174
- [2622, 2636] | -0.3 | 156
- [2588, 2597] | 1.3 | 135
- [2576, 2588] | -0.7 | 169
